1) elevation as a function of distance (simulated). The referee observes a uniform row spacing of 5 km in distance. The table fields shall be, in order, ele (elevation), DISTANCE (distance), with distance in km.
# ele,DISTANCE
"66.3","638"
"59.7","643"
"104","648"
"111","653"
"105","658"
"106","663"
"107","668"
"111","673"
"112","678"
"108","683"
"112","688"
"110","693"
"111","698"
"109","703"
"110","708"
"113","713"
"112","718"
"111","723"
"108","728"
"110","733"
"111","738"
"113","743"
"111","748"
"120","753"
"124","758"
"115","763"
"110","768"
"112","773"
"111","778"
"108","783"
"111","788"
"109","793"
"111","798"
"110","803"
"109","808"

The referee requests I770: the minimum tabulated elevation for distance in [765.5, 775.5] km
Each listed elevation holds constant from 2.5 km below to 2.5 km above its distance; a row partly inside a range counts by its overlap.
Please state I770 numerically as 110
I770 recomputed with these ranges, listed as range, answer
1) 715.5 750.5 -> 108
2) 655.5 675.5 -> 105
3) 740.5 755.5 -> 111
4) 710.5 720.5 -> 112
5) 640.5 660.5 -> 59.7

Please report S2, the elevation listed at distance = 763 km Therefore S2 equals 115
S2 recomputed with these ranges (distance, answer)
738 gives 111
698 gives 111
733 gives 110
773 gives 112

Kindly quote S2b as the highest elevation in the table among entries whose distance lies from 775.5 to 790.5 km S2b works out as 111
